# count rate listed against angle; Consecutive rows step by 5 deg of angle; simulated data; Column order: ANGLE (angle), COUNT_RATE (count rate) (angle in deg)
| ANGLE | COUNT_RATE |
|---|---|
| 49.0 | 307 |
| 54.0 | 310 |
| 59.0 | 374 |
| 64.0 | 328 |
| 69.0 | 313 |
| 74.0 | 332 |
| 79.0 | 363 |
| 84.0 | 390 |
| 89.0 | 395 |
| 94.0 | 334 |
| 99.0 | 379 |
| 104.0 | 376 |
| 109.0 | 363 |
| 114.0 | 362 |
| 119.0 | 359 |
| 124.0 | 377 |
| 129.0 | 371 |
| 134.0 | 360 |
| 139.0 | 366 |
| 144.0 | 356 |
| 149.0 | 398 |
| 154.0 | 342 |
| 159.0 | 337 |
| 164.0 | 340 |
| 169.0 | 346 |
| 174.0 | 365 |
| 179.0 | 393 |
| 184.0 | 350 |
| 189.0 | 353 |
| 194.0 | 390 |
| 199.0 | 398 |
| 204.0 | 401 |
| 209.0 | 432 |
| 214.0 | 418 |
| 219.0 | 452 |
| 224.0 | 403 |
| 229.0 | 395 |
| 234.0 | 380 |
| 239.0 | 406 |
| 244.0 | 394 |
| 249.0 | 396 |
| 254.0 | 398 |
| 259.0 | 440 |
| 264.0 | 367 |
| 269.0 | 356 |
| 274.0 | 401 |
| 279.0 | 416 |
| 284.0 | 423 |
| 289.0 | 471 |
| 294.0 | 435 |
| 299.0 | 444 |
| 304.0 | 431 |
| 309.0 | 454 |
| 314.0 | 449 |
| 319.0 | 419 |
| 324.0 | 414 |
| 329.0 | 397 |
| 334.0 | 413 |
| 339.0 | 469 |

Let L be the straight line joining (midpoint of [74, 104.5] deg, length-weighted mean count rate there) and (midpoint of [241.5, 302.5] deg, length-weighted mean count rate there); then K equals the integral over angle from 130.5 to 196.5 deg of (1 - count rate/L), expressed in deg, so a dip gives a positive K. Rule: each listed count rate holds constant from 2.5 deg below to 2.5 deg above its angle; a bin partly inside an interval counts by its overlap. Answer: 4.3 deg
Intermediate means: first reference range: 369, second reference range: 412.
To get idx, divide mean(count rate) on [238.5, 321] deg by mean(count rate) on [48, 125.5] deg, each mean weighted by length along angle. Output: 1.2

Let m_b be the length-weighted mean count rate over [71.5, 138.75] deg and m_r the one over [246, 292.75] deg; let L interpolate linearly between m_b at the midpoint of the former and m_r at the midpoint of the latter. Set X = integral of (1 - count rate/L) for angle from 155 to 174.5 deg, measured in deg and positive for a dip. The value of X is 1.9 deg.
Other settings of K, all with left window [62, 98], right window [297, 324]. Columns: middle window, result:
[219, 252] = 0.75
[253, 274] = 1.43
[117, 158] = 0.89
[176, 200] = 1.02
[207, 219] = -0.87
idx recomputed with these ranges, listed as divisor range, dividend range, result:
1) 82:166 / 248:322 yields 1.15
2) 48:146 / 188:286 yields 1.13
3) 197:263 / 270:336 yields 1.05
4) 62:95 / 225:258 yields 1.13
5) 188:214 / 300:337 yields 1.07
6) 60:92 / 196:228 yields 1.17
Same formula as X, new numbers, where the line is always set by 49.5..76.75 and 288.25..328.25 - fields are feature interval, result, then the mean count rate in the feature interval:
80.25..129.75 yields -3.2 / 370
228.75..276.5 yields 2.2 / 393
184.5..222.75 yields -1.2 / 403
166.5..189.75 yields 1.1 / 362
